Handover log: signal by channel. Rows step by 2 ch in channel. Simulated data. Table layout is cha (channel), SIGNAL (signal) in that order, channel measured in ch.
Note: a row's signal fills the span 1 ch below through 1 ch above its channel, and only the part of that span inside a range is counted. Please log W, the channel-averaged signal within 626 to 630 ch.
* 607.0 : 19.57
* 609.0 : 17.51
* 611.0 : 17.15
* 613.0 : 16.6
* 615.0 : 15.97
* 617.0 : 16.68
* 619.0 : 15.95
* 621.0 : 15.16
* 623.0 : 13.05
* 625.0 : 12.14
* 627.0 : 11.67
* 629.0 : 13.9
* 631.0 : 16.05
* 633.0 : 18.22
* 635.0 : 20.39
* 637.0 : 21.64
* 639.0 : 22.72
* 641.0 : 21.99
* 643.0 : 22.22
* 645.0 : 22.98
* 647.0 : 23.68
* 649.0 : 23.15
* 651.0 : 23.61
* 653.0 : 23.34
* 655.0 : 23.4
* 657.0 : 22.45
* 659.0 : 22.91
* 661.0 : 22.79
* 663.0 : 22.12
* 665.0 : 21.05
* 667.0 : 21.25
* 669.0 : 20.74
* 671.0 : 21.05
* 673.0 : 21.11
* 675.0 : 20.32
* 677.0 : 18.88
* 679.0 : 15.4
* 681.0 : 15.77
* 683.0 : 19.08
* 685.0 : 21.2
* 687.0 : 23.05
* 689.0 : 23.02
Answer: 12.8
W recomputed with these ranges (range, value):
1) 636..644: 22.1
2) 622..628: 12.3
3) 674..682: 17.6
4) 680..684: 17.4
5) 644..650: 23.3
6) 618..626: 14.1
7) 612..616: 16.3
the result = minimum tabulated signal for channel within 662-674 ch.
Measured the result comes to 20.74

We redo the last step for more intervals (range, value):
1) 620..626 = 12.14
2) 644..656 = 22.98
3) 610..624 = 13.05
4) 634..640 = 20.39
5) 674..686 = 15.4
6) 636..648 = 21.64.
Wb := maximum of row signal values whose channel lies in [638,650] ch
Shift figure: 23.68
